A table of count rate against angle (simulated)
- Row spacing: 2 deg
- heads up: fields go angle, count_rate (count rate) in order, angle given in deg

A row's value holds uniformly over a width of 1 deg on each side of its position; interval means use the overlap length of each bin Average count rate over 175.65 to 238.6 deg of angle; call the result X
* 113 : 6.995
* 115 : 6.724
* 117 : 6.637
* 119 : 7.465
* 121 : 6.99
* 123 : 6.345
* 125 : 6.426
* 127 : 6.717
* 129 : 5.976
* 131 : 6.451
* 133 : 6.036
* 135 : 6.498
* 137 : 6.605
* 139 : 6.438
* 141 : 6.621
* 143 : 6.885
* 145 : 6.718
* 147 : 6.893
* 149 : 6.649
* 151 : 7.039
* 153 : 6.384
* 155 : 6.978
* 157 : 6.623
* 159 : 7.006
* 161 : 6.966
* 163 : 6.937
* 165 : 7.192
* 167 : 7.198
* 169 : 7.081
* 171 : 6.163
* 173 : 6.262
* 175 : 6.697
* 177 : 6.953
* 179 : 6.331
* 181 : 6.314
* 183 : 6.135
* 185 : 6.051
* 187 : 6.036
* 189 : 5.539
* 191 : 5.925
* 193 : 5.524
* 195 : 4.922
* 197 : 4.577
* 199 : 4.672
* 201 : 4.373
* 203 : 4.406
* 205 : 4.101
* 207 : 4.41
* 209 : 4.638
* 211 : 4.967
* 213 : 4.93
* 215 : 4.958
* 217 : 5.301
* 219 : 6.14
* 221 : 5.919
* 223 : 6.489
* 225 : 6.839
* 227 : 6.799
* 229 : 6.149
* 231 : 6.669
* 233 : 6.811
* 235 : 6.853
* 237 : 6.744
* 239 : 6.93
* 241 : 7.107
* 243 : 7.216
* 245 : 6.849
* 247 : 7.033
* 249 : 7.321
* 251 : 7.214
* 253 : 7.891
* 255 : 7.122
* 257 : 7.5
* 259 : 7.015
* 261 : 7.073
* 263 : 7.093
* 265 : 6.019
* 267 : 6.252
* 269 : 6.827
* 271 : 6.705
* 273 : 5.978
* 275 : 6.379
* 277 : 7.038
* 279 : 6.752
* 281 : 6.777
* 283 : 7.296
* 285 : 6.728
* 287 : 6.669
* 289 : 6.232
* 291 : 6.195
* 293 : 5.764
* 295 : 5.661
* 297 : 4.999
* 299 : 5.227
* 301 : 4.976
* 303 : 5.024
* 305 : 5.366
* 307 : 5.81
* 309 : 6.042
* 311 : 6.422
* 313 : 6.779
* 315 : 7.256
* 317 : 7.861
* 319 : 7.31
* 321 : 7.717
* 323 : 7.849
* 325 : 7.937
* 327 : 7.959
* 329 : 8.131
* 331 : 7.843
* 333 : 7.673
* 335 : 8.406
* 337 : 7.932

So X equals 5.71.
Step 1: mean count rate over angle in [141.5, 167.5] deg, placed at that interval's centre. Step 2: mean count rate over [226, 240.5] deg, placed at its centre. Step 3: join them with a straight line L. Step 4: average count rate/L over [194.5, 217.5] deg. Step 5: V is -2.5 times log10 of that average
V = 0.40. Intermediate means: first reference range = 6.87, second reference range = 6.72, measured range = 4.67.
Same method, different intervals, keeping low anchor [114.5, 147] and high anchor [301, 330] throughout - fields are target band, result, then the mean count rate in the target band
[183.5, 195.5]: 0.17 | 5.72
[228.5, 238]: 0.01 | 6.67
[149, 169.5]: -0.04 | 6.92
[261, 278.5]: 0.04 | 6.57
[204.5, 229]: 0.22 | 5.51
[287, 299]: 0.18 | 5.8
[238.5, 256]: -0.06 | 7.19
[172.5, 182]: 0.02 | 6.52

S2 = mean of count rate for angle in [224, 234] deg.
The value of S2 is 6.65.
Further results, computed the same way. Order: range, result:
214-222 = 5.58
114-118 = 6.68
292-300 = 5.41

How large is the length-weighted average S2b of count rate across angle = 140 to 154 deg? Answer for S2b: 6.74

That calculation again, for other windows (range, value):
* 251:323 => 6.54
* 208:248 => 6.27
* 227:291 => 6.84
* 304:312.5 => 5.96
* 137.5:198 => 6.44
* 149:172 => 6.86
